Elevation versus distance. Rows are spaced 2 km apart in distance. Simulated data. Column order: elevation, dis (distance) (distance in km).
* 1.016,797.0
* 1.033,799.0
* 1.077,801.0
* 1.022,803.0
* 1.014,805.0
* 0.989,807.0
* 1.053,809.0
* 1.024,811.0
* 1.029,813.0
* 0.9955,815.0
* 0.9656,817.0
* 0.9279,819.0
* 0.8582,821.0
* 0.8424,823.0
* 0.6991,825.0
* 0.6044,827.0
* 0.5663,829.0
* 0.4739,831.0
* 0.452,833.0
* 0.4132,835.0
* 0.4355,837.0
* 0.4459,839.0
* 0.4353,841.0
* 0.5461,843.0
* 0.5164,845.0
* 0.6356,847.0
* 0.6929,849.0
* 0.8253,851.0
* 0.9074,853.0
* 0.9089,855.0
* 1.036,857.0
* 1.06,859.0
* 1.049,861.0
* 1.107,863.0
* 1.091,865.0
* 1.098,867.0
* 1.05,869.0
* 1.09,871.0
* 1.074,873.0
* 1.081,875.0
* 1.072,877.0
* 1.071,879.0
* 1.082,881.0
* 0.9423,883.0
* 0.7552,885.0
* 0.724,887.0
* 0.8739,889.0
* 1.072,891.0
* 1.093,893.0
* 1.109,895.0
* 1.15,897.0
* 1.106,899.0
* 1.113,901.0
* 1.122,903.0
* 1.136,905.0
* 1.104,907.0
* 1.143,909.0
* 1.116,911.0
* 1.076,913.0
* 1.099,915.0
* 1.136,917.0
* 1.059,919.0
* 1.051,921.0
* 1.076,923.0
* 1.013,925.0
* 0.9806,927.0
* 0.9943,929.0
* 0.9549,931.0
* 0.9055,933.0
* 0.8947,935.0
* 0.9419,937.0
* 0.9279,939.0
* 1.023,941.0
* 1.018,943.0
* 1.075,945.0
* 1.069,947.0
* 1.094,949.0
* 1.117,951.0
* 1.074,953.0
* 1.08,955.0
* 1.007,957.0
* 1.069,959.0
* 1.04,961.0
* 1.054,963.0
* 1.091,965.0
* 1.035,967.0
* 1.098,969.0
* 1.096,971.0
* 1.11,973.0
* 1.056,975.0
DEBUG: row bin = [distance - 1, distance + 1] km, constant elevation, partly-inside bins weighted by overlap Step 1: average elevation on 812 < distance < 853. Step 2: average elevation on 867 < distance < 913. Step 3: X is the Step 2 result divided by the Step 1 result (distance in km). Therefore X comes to 1.6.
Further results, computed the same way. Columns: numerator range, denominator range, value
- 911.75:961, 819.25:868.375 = 1.39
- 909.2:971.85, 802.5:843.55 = 1.39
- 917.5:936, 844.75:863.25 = 1.13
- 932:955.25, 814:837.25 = 1.46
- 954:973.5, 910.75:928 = 1.00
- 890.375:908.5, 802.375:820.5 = 1.12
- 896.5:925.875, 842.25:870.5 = 1.22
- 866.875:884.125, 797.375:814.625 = 1.03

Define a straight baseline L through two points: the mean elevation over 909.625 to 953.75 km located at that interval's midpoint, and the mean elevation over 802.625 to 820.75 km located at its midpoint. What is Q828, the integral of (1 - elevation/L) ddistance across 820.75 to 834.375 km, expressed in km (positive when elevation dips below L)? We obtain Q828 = 5.1 km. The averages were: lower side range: 0.996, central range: 0.624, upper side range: 1.03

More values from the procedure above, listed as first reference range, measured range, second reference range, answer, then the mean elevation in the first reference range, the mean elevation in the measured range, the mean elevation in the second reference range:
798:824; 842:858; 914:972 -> 3.89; 0.987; 0.759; 1.04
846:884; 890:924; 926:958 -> -3.44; 0.993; 1.1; 1.01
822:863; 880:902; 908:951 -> -3.00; 0.688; 1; 1.03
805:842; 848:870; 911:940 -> -3.87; 0.741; 0.984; 1.01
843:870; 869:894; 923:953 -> -1.59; 0.907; 0.996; 1.01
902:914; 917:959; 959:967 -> 2.44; 1.12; 1.02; 1.06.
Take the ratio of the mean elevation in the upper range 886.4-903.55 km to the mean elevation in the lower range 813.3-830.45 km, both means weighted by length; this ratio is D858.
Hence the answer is 1.3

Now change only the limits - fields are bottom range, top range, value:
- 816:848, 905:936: 1.70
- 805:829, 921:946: 1.10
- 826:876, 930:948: 1.25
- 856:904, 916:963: 0.98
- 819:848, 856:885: 1.82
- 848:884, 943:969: 1.05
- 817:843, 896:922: 1.82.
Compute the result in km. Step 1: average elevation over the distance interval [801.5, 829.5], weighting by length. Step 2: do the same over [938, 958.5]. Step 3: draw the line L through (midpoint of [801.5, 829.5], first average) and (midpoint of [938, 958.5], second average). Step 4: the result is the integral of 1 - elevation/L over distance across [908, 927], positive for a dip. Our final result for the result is -1.2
